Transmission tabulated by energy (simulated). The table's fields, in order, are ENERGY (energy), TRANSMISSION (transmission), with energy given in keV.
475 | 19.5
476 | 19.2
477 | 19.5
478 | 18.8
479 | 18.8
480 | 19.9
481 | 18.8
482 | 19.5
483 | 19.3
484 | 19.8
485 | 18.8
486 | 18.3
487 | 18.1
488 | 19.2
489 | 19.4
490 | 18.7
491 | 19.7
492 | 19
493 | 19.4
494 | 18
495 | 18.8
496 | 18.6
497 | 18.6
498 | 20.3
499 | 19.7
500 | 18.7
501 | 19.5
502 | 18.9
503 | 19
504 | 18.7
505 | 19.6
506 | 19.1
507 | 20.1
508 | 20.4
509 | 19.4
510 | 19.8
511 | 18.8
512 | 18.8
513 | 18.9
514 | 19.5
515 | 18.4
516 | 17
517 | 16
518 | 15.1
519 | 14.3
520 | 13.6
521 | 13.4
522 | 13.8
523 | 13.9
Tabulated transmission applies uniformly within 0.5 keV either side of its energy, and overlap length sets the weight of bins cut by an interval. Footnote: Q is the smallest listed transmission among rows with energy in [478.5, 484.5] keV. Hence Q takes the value 18.8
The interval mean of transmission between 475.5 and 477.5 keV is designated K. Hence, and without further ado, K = 19.4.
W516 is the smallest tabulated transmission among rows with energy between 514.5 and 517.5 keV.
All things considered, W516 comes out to 16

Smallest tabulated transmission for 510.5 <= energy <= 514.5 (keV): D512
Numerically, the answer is 18.8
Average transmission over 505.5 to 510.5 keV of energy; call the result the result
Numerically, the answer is 19.8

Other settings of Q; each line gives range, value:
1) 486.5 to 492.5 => 18.1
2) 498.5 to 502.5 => 18.7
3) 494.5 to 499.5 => 18.6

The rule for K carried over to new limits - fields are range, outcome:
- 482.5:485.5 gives 19.3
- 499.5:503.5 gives 19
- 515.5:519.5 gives 15.6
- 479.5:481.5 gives 19.4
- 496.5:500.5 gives 19.3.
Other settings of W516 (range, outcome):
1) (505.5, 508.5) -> 19.1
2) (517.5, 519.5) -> 14.3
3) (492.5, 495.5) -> 18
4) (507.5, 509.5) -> 19.4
